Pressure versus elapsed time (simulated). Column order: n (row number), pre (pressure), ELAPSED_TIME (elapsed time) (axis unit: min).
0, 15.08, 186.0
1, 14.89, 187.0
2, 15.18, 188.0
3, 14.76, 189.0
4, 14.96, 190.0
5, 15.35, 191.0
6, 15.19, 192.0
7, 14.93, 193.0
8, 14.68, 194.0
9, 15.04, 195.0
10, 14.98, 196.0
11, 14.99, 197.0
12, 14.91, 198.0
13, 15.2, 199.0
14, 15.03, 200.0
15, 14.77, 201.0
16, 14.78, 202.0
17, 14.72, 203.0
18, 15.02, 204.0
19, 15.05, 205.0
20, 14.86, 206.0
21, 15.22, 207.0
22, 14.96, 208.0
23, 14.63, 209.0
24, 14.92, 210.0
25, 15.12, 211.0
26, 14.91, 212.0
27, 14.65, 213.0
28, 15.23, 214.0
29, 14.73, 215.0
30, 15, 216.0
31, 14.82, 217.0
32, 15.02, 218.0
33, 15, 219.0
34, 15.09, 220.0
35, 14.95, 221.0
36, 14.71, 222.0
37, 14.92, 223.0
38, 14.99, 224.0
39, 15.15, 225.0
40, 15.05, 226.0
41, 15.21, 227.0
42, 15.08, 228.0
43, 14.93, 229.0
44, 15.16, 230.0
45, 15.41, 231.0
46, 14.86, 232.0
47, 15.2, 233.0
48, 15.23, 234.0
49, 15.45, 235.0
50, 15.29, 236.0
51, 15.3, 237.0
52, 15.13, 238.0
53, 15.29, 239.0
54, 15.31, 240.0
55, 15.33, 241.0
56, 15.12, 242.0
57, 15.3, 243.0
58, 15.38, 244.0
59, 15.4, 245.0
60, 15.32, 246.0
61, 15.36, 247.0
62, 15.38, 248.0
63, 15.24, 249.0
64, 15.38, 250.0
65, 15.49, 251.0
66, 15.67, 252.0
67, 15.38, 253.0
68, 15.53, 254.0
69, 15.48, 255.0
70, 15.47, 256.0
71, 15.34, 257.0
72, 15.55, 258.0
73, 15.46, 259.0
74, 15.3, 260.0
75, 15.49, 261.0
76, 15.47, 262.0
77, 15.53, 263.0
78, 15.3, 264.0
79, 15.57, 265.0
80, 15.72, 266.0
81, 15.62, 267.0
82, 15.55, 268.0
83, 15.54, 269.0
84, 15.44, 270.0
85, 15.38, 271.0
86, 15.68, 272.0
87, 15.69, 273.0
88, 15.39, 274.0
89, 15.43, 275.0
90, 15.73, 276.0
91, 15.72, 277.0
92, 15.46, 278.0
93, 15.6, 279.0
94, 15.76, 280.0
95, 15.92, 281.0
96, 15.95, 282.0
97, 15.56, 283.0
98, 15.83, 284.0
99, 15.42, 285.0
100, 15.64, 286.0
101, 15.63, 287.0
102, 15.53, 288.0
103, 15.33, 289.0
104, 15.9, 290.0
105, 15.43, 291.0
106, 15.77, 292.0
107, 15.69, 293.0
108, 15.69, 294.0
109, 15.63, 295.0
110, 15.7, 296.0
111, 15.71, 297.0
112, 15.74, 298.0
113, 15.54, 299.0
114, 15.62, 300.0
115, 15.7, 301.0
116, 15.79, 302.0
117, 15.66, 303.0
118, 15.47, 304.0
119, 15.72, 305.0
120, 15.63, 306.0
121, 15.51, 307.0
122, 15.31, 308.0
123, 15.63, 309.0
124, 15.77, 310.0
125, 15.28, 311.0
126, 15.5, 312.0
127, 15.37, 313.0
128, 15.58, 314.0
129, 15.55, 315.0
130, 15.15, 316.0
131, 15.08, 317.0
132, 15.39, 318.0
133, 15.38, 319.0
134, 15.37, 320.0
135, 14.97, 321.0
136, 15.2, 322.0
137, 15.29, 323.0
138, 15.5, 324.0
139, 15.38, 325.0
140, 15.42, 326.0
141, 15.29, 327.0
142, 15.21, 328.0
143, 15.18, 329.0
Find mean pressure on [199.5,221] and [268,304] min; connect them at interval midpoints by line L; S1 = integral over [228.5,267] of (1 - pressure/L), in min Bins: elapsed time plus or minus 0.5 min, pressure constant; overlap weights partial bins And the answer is -0.2 min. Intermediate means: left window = 14.9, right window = 15.6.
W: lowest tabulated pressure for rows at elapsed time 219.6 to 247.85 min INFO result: 14.71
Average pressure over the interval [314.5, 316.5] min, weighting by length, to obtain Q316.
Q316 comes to 15.4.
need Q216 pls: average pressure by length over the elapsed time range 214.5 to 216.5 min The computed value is 14.9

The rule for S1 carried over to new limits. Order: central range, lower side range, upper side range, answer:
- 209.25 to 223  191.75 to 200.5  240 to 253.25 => 0.19 min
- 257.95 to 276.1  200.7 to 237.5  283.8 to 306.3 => -0.12 min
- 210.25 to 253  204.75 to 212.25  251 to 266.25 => 0.12 min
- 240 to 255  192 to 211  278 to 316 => -0.11 min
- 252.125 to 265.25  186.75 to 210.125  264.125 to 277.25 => 0.01 min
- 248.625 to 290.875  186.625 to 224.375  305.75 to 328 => -0.97 min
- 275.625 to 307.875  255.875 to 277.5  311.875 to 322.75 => -0.49 min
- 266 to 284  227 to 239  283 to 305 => -0.14 min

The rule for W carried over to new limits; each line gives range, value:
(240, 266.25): 15.12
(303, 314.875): 15.28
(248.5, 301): 15.24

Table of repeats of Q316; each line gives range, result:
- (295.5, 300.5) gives 15.7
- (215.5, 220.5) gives 15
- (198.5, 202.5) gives 14.9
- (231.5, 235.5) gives 15.2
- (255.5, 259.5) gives 15.5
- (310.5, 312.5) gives 15.4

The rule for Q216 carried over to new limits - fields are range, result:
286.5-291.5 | 15.6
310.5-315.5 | 15.5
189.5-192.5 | 15.2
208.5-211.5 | 14.9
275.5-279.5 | 15.6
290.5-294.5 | 15.6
